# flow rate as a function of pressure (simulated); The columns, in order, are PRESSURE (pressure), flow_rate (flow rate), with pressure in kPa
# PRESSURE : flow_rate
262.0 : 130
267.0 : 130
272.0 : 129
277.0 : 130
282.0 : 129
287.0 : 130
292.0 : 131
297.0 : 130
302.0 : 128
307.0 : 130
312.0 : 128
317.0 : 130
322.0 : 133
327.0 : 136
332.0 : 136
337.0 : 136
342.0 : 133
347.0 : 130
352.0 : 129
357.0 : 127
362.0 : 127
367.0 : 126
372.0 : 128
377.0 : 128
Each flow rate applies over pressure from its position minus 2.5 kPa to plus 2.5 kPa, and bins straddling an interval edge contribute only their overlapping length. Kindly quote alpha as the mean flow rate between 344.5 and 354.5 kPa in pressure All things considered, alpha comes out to 130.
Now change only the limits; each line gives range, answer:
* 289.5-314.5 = 129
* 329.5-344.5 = 135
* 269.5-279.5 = 130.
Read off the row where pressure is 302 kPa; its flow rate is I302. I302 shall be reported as 128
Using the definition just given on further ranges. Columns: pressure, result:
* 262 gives 130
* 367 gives 126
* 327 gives 136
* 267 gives 130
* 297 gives 130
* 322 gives 133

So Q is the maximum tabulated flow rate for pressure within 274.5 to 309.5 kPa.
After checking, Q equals 131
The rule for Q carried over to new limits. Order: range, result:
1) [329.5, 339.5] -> 136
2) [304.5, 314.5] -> 130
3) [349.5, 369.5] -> 129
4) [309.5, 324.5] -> 133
